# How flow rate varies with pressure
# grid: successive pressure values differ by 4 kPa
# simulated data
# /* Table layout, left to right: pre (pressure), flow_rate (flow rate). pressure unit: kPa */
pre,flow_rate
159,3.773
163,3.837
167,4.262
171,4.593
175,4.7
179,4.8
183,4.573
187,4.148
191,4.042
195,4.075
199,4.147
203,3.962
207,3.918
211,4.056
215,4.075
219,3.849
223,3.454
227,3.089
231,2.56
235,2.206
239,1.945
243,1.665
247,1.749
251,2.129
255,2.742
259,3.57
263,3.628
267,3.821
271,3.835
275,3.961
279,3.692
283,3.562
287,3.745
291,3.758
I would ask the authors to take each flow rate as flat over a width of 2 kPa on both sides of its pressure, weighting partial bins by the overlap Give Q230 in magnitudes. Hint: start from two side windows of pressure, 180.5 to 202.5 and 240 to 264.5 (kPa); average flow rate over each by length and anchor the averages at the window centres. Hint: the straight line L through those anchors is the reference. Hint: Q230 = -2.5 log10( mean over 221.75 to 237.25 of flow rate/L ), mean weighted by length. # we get 0.143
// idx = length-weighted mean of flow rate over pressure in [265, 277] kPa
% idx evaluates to 3.87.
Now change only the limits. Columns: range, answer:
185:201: 4.1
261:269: 3.72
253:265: 3.31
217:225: 3.65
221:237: 2.83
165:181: 4.59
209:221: 3.99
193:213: 4.03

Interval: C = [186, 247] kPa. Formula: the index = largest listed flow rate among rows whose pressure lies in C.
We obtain 4.148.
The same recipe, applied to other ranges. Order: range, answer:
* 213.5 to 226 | 4.075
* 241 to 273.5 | 3.835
